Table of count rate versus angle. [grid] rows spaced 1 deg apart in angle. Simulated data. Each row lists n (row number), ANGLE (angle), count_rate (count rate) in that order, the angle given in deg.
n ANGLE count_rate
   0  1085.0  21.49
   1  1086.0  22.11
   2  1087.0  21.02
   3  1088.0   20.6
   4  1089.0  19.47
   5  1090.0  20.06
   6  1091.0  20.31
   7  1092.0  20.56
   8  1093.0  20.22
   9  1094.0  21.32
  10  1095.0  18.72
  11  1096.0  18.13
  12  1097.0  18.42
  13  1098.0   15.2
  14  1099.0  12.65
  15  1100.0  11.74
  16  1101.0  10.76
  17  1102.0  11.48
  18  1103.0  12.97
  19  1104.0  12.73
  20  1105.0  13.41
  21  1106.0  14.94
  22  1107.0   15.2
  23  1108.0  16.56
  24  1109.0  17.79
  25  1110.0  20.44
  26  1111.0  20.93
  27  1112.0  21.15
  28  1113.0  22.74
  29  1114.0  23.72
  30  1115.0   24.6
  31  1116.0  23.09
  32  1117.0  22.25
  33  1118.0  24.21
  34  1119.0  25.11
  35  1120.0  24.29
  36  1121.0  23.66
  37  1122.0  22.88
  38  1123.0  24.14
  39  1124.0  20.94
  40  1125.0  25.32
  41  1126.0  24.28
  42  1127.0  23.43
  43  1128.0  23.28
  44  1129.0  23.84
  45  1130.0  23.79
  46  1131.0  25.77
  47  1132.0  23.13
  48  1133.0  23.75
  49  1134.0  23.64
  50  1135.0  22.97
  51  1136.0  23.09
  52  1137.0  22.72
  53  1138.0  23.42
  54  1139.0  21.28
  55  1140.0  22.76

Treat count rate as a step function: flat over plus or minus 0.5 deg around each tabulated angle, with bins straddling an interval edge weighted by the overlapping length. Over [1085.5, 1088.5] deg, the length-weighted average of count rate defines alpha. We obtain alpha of 21.2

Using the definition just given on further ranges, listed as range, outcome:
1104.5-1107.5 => 14.5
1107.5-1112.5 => 19.4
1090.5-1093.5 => 20.4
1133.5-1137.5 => 23.1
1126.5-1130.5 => 23.6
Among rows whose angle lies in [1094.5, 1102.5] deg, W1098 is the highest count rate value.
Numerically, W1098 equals 18.72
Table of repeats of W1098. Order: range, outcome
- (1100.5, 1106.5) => 14.94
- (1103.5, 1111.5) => 20.93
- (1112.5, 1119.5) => 25.11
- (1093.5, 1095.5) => 21.32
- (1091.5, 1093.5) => 20.56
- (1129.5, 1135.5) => 25.77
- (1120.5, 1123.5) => 24.14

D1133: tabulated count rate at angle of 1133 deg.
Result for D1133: 23.75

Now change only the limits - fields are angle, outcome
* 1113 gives 22.74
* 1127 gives 23.43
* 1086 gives 22.11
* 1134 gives 23.64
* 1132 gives 23.13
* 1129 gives 23.84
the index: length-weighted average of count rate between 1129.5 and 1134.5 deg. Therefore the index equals 24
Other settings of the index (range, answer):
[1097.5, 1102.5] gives 12.4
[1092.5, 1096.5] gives 19.6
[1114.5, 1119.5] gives 23.9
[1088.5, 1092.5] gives 20.1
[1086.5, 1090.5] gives 20.3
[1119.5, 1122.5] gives 23.6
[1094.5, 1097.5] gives 18.4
